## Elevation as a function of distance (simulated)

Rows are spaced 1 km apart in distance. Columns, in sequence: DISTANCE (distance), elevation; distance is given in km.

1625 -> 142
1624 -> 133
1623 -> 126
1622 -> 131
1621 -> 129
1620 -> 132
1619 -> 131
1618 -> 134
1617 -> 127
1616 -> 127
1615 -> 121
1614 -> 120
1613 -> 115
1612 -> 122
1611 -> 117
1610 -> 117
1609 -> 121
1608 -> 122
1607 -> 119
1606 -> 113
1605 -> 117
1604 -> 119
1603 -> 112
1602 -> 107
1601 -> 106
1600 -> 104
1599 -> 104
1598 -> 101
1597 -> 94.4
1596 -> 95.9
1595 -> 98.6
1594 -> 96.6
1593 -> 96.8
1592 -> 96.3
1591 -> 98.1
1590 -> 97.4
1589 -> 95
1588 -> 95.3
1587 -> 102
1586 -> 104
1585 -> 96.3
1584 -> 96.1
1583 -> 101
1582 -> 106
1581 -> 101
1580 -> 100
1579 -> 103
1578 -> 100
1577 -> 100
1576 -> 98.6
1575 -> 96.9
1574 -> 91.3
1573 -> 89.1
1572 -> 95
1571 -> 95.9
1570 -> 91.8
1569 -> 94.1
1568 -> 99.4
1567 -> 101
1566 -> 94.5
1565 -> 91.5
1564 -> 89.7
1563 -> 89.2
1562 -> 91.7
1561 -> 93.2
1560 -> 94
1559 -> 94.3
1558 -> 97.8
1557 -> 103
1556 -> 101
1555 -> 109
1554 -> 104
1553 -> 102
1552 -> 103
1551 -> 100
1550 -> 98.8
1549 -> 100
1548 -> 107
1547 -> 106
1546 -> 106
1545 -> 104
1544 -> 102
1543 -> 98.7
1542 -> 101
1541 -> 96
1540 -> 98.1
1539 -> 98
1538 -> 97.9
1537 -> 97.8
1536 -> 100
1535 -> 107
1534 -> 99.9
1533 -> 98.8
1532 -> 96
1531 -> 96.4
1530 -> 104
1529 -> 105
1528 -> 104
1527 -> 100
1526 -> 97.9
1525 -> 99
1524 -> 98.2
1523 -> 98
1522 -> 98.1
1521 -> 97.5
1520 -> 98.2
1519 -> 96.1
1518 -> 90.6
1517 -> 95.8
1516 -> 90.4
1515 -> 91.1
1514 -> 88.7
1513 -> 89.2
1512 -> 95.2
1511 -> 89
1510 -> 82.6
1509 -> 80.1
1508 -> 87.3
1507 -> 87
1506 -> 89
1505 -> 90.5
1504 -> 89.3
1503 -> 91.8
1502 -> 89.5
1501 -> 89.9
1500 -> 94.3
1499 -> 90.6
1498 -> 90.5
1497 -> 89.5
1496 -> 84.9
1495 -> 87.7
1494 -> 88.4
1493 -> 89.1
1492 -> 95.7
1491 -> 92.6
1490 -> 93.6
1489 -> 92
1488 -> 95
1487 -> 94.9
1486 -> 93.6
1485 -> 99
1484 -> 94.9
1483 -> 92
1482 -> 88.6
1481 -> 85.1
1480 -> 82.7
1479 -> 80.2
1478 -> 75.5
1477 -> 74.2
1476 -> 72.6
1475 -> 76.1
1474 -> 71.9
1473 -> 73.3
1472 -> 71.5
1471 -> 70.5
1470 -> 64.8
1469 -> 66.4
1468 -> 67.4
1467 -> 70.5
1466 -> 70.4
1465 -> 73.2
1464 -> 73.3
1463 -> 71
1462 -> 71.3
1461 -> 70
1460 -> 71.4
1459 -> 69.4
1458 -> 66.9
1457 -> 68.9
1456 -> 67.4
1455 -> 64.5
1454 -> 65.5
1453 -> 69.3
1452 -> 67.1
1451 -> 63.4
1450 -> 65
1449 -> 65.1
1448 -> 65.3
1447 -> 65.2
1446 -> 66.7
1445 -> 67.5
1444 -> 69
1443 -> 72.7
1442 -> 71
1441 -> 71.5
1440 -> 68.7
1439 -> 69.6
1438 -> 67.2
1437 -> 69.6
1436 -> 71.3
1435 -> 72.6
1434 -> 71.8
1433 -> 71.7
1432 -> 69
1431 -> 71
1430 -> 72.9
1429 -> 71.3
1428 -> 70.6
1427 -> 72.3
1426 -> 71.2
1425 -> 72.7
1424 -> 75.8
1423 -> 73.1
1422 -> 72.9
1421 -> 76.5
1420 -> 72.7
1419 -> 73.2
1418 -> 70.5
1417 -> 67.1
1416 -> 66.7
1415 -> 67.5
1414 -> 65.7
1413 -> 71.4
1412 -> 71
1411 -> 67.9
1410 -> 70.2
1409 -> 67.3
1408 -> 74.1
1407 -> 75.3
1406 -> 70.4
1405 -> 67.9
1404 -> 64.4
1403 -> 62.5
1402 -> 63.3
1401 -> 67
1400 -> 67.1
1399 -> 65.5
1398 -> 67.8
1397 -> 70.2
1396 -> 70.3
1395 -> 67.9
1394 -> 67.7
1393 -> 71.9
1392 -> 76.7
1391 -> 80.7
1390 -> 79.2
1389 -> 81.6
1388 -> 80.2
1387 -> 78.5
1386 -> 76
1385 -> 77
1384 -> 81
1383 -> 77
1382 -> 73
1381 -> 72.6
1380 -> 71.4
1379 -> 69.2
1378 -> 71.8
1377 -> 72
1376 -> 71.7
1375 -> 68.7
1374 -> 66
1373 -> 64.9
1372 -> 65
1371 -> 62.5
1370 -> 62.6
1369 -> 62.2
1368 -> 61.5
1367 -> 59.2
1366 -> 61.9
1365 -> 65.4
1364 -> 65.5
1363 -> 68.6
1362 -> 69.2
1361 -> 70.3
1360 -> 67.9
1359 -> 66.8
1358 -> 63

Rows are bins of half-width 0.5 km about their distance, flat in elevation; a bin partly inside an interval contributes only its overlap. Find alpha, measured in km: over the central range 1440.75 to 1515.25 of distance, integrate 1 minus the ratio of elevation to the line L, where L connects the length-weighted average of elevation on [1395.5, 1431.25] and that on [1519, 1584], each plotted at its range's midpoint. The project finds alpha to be 3.8 km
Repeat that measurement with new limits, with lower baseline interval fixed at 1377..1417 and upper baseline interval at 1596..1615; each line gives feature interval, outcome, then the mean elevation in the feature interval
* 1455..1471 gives 2.86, 69.4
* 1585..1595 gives 1.06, 97.9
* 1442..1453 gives 1.94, 67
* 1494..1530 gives 0.61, 92.6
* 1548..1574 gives 1.68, 97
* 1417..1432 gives 0.88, 72.3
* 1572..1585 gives 1.08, 98.4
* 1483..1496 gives -0.44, 92.7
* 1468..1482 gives 2.00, 74.5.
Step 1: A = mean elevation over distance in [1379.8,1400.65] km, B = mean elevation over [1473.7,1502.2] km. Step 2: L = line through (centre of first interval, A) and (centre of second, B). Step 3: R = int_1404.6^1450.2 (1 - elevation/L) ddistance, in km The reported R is 5.1 km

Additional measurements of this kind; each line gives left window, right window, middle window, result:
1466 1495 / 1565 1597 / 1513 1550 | -3.6 km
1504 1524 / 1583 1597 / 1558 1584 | 0.0 km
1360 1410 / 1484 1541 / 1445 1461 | 3.1 km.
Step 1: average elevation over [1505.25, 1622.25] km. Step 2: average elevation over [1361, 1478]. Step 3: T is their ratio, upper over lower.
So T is 1.45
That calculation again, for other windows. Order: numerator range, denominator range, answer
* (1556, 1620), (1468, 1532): 1.17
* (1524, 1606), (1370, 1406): 1.40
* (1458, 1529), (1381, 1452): 1.21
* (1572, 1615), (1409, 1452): 1.50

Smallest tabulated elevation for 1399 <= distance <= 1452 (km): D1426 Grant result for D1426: 62.5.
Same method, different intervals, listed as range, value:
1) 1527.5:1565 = 89.2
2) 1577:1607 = 94.4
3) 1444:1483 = 63.4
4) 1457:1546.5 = 64.8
